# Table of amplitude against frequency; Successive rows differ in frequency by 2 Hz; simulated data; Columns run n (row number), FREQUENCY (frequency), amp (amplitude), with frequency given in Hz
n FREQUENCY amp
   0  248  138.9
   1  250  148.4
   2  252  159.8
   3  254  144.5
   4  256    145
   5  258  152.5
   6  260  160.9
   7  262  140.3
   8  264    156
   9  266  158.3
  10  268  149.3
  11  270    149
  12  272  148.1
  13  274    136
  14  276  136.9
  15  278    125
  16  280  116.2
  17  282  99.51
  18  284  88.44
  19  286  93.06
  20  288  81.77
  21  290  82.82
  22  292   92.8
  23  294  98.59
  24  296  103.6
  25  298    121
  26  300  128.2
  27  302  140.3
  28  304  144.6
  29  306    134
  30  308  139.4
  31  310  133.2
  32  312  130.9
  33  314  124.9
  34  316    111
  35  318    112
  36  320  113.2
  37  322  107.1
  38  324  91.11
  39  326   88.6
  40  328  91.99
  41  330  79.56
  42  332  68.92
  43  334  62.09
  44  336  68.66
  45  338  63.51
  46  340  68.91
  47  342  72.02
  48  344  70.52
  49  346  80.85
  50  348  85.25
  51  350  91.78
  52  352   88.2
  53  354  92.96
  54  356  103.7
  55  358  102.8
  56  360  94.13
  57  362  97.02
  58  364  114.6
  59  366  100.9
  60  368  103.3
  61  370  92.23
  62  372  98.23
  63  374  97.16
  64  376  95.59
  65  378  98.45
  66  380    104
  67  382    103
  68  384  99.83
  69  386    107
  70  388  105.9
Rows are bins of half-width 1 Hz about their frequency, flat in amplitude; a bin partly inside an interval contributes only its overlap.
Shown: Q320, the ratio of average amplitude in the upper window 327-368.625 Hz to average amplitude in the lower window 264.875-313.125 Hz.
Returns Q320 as 0.70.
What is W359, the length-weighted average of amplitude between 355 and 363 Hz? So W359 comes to 99.4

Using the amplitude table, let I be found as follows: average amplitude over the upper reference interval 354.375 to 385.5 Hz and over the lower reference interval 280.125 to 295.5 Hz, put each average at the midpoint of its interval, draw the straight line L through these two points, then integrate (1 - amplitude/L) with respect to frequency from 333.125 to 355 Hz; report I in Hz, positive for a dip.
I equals 4.7 Hz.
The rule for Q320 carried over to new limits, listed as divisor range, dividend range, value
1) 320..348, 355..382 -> 1.26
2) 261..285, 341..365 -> 0.68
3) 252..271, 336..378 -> 0.60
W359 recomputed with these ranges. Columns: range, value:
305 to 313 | 134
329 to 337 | 69.8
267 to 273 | 149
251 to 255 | 152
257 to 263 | 151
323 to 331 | 87.8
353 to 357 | 98.3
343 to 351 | 82.1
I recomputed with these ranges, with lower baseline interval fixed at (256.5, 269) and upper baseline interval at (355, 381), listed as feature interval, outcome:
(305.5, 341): 7.1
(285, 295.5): 3.7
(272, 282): 1.2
